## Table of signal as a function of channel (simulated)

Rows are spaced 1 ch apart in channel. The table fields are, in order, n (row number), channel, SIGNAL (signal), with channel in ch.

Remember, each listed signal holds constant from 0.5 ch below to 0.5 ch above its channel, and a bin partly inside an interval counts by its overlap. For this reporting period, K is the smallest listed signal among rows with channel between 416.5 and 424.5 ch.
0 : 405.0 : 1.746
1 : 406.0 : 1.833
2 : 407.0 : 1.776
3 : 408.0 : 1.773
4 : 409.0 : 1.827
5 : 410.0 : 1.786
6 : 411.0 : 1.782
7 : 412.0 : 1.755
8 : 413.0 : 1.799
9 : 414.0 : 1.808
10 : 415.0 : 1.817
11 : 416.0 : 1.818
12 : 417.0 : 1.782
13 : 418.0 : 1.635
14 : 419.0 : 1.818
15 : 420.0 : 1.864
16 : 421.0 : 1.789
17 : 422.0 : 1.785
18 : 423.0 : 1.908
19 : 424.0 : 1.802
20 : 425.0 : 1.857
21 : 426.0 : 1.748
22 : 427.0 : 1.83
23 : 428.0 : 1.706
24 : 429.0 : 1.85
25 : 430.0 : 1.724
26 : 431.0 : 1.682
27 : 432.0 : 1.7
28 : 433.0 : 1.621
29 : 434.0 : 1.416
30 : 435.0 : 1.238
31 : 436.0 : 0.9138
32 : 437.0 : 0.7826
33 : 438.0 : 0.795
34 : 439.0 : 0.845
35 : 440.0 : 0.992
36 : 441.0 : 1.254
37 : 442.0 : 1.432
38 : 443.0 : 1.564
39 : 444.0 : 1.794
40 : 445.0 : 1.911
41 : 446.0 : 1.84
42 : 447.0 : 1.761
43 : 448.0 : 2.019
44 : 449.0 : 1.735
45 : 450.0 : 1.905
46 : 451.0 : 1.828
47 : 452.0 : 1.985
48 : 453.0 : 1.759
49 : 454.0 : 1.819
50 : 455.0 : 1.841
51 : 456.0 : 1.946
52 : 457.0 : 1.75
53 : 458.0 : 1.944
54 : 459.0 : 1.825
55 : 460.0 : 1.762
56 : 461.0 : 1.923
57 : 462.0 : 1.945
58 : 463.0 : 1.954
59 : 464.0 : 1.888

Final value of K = 1.635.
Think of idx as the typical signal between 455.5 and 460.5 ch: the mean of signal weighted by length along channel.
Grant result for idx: 1.85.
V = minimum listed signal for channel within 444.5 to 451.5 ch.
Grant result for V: 1.735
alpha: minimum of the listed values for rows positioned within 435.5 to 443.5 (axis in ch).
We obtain 0.7826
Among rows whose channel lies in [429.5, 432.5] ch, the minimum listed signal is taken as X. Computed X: 1.682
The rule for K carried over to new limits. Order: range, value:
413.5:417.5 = 1.782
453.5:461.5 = 1.75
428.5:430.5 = 1.724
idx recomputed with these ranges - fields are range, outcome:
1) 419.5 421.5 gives 1.83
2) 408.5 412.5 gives 1.79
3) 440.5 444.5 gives 1.51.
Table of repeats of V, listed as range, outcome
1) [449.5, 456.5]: 1.759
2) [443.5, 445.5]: 1.794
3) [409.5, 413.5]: 1.755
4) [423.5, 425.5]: 1.802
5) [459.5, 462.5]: 1.762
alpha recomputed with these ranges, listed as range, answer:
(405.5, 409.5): 1.773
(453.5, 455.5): 1.819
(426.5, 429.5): 1.706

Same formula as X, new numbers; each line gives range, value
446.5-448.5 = 1.761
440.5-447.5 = 1.254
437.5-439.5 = 0.795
